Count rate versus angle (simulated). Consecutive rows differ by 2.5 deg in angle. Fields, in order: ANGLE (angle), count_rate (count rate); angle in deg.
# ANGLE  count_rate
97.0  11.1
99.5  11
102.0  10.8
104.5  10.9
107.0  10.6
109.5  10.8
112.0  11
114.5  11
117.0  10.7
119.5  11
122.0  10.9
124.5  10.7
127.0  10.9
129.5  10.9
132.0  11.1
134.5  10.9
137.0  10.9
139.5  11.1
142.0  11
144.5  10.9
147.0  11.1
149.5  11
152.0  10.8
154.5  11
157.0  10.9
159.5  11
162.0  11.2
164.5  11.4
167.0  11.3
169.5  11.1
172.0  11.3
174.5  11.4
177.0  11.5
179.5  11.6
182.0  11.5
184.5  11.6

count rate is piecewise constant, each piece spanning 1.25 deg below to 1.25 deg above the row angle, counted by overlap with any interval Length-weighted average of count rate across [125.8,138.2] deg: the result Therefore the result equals 10.9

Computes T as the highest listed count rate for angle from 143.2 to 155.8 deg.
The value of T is 11.1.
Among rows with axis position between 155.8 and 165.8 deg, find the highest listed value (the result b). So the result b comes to 11.4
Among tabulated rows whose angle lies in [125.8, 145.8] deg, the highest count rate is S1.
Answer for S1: 11.1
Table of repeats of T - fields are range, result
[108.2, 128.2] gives 11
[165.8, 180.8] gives 11.6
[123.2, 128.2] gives 10.9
